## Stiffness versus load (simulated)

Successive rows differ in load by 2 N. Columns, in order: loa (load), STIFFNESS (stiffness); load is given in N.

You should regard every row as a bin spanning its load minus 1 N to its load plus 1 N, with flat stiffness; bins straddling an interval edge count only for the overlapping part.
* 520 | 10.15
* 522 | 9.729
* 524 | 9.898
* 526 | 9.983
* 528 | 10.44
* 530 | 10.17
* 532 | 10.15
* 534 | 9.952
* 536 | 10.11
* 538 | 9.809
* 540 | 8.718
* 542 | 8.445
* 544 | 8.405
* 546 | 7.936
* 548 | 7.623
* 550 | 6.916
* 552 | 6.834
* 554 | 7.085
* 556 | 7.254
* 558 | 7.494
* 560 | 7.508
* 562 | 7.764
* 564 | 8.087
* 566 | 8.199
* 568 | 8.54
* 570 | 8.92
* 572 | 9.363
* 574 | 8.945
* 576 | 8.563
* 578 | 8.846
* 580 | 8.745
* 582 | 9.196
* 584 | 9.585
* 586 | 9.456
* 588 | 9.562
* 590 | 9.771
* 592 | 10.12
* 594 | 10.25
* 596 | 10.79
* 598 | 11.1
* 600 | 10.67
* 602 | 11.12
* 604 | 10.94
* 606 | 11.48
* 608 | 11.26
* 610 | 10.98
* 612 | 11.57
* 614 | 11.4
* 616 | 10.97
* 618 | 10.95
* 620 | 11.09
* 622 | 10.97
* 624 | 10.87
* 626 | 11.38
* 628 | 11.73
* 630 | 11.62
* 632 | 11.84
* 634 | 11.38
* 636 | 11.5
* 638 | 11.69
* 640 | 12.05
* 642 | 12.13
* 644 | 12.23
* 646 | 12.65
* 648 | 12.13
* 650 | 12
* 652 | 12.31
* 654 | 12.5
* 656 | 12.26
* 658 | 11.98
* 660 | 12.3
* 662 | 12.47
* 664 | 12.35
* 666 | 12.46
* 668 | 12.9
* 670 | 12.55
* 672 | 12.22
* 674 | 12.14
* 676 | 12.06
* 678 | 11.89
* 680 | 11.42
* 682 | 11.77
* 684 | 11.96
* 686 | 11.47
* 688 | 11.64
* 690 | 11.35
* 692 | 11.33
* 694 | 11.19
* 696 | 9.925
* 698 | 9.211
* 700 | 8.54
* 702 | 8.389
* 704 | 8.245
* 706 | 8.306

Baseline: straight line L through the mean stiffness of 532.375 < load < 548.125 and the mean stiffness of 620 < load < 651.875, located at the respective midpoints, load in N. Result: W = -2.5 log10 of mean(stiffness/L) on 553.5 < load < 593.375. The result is 0.150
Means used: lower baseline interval 8.99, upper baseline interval 11.7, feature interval 8.68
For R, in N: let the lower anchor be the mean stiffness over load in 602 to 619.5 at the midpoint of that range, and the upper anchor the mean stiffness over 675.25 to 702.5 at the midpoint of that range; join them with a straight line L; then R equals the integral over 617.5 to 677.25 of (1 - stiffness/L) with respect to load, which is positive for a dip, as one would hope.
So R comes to -4.9 N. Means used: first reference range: 11.2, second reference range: 10.9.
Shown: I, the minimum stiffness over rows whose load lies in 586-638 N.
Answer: 9.456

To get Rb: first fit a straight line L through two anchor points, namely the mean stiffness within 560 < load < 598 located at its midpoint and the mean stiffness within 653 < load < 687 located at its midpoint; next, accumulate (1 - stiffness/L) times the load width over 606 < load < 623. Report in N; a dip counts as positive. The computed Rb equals -1.4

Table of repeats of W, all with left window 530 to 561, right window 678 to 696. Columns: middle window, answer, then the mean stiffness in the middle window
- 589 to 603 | -0.119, 10.5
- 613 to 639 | -0.124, 11.3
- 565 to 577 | 0.018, 8.76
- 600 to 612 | -0.154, 11.2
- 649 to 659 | -0.141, 12.2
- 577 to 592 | -0.019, 9.36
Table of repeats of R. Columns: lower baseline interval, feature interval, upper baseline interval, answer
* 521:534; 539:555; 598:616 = 4.0 N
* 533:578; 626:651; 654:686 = -1.8 N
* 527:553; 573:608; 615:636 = 1.1 N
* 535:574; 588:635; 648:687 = -3.9 N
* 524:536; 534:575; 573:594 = 6.4 N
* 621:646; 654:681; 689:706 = -4.2 N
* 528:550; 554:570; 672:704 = 2.6 N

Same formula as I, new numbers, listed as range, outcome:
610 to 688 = 10.87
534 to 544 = 8.405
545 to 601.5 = 6.834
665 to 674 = 12.14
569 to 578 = 8.563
